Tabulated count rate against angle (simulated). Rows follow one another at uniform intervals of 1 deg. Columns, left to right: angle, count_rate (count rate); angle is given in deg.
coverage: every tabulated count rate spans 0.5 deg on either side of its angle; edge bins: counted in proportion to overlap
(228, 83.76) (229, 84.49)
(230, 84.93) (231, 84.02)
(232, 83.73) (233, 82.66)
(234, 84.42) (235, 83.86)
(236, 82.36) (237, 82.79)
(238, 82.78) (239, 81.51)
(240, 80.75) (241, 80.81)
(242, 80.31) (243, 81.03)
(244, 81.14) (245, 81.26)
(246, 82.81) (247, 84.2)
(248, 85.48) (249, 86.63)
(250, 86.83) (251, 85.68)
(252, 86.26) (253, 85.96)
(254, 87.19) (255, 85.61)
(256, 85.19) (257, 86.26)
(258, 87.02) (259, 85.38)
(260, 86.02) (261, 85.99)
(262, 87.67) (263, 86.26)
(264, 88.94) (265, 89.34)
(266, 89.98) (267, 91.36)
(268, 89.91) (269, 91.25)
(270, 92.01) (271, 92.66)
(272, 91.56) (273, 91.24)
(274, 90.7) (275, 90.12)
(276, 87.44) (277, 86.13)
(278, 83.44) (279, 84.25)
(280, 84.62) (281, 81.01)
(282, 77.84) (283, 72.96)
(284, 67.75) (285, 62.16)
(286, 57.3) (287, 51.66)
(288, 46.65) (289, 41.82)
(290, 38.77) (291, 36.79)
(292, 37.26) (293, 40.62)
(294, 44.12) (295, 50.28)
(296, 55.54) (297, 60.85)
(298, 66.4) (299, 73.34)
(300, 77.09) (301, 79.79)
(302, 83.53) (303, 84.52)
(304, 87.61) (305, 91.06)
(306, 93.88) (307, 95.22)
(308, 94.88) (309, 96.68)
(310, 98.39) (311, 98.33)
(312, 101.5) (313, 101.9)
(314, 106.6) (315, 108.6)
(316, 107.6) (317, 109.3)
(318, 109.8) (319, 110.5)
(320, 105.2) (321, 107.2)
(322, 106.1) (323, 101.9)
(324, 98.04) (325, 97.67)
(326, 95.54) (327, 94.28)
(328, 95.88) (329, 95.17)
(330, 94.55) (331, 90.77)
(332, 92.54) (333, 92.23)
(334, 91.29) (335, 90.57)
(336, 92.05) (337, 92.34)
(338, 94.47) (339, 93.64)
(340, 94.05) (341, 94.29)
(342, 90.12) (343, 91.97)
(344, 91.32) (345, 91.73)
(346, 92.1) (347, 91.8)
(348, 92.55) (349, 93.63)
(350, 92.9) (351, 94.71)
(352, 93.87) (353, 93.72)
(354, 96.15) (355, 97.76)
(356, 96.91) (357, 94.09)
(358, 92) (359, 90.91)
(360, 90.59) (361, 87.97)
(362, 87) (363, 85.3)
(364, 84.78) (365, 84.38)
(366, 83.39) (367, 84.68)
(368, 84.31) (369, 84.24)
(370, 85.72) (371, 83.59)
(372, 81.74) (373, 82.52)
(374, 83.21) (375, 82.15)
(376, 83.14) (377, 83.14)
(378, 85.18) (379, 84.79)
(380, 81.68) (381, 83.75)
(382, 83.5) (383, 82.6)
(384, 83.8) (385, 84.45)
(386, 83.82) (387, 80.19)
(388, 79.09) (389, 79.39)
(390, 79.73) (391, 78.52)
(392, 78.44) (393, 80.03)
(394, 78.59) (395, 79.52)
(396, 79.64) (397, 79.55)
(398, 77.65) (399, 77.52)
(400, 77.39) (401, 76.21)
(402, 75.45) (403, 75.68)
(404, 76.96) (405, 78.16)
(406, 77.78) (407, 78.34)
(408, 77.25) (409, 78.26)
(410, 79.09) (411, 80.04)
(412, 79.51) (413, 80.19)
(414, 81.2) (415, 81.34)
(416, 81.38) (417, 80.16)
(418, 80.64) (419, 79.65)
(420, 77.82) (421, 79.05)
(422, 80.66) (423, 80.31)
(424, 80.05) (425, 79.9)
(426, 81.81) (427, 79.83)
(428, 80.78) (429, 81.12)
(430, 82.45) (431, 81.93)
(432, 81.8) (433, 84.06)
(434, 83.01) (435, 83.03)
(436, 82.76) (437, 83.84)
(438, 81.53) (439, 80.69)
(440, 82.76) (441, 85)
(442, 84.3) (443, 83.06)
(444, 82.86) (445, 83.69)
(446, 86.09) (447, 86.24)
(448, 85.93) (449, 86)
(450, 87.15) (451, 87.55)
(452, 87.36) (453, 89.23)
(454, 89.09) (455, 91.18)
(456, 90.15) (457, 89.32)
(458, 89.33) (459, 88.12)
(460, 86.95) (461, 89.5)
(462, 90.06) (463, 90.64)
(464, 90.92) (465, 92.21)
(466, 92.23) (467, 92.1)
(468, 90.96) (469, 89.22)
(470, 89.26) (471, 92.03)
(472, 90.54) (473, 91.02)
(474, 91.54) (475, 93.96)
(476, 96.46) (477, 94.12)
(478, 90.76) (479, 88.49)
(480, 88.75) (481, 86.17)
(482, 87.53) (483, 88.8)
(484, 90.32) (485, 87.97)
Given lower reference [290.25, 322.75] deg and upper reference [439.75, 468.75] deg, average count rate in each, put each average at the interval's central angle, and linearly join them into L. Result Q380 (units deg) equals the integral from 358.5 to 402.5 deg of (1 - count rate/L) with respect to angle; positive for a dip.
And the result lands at 2.1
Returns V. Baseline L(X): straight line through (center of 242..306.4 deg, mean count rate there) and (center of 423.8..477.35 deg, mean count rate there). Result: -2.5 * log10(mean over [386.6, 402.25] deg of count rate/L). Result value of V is 0.07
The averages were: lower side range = 77.6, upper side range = 86.8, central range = 78.6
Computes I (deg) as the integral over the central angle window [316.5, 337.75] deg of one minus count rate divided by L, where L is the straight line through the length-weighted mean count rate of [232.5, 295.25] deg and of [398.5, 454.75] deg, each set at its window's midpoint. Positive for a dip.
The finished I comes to -4.95 deg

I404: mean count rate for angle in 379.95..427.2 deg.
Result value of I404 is 79.7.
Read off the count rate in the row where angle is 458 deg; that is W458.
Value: 89.33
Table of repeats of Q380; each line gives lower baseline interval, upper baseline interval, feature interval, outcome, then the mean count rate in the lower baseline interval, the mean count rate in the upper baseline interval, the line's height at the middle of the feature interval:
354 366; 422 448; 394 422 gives 2.1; 90.1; 82.5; 85.3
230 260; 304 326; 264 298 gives 7.7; 84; 101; 93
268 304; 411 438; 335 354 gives -4.5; 70.6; 81.1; 75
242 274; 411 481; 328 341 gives -1.0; 87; 85.7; 86.5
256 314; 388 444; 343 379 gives -4.1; 78.7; 80.1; 79.5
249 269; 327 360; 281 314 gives 6.8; 87.3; 93.2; 90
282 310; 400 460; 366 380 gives -1.4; 67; 82.3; 75.8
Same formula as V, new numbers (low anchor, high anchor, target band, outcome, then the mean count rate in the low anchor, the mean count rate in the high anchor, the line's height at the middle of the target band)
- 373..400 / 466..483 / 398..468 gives 0.041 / 81.2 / 90.8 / 86.3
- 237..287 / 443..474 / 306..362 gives -0.127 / 83.9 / 88.8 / 85.7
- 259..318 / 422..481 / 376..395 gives 0.032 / 80.3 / 86.8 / 84.1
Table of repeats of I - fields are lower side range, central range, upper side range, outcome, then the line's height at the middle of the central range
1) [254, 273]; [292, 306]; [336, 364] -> 3.3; 90.1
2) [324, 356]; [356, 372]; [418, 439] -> 0.6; 90.2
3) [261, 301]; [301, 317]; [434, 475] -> -4.5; 75.2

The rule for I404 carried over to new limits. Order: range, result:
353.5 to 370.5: 88.8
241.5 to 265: 85.3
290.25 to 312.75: 74.8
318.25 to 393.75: 89.8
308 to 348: 97.5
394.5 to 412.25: 78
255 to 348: 85.5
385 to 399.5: 79.6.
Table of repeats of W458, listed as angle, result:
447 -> 86.24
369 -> 84.24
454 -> 89.09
